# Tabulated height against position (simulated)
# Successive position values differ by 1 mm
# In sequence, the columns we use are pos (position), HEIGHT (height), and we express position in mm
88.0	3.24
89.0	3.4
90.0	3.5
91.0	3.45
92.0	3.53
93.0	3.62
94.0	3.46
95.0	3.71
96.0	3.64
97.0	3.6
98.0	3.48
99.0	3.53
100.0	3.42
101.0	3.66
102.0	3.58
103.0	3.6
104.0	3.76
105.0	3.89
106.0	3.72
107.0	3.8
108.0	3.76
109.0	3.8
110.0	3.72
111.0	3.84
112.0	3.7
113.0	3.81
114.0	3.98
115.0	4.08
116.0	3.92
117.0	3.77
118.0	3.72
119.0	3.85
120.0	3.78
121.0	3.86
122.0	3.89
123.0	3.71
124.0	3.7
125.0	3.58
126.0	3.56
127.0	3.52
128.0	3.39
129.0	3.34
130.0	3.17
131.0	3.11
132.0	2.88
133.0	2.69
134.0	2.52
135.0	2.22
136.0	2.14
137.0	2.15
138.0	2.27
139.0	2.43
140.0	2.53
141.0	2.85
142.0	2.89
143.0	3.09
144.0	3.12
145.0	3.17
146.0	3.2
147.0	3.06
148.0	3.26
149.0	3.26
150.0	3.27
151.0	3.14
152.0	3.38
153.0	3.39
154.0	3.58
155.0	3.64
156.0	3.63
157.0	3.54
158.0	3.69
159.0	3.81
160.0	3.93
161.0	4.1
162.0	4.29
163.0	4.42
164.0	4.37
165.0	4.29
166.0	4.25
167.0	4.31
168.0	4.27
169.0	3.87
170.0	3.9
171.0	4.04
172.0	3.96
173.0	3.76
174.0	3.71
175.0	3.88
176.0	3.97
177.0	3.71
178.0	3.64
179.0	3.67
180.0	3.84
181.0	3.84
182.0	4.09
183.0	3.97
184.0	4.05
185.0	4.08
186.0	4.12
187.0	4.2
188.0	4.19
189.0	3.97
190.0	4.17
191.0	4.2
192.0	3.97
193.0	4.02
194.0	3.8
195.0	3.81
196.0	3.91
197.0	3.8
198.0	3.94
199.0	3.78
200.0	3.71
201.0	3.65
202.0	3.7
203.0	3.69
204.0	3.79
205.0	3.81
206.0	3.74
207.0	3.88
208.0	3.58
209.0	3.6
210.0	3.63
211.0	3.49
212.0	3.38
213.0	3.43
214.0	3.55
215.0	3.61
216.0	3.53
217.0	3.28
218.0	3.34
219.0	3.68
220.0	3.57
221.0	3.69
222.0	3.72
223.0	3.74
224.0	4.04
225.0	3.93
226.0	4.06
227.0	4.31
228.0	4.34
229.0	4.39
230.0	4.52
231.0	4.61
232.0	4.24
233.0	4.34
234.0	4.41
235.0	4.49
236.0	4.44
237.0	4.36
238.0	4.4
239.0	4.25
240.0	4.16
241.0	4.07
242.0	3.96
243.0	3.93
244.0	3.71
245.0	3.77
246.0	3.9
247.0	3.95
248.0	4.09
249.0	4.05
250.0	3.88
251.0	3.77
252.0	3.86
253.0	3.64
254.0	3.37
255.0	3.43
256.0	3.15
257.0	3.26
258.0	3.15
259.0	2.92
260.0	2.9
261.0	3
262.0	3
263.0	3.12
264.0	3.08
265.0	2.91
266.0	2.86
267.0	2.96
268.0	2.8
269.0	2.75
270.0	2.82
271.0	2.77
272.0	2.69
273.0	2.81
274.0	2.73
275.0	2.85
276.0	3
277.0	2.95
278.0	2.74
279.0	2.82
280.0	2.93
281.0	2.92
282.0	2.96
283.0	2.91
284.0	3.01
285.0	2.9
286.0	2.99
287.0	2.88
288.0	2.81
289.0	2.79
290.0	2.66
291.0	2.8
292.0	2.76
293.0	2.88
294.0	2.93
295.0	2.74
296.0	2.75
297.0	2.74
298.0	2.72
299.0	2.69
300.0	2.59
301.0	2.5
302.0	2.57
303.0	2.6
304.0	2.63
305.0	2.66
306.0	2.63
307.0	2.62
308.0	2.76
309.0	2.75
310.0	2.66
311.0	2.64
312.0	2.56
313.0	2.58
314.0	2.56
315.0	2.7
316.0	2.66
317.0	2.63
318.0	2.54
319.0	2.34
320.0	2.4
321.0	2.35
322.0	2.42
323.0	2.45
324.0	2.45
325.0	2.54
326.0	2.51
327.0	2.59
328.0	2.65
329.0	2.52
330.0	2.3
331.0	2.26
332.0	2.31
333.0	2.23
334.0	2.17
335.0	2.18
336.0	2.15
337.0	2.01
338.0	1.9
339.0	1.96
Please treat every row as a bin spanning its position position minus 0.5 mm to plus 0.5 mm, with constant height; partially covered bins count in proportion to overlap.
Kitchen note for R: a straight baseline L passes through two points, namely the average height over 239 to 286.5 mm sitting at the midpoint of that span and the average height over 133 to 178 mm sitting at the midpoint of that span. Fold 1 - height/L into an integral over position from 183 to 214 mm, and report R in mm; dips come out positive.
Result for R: -4.2 mm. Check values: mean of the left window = 3.45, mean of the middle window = 3.83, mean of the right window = 3.25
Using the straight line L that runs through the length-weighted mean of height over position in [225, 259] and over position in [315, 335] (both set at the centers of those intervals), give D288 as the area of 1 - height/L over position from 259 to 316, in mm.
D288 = 6.0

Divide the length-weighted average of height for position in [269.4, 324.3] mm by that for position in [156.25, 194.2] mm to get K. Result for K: 0.7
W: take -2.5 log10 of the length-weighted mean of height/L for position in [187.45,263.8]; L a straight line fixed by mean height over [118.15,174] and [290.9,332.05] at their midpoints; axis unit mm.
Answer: -0.25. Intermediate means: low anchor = 3.44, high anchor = 2.59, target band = 3.81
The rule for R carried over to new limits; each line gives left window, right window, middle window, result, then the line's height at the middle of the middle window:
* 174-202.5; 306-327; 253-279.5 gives 1.1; 3.09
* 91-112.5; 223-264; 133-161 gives 4.8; 3.72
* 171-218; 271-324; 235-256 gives -4.3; 3.26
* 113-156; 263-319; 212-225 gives -2.7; 2.99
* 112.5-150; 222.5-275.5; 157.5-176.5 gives -3.9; 3.35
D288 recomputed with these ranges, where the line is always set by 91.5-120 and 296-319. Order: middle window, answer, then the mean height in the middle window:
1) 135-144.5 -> 2.5 mm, 2.59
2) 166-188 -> -4.1 mm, 3.96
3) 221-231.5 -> -3.7 mm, 4.14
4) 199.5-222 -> -3.3 mm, 3.61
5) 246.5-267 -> -3.2 mm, 3.36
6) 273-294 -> -0.8 mm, 2.86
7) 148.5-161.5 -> -0.4 mm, 3.57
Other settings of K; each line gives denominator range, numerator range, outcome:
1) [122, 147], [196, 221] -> 1.22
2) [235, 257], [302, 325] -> 0.66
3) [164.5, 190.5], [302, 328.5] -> 0.64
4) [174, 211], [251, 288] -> 0.78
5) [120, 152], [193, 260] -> 1.24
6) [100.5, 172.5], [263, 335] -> 0.76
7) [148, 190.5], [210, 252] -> 1.02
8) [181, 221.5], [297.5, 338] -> 0.66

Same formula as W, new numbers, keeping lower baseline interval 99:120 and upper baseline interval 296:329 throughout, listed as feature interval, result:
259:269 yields -0.03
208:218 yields -0.11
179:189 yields -0.20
